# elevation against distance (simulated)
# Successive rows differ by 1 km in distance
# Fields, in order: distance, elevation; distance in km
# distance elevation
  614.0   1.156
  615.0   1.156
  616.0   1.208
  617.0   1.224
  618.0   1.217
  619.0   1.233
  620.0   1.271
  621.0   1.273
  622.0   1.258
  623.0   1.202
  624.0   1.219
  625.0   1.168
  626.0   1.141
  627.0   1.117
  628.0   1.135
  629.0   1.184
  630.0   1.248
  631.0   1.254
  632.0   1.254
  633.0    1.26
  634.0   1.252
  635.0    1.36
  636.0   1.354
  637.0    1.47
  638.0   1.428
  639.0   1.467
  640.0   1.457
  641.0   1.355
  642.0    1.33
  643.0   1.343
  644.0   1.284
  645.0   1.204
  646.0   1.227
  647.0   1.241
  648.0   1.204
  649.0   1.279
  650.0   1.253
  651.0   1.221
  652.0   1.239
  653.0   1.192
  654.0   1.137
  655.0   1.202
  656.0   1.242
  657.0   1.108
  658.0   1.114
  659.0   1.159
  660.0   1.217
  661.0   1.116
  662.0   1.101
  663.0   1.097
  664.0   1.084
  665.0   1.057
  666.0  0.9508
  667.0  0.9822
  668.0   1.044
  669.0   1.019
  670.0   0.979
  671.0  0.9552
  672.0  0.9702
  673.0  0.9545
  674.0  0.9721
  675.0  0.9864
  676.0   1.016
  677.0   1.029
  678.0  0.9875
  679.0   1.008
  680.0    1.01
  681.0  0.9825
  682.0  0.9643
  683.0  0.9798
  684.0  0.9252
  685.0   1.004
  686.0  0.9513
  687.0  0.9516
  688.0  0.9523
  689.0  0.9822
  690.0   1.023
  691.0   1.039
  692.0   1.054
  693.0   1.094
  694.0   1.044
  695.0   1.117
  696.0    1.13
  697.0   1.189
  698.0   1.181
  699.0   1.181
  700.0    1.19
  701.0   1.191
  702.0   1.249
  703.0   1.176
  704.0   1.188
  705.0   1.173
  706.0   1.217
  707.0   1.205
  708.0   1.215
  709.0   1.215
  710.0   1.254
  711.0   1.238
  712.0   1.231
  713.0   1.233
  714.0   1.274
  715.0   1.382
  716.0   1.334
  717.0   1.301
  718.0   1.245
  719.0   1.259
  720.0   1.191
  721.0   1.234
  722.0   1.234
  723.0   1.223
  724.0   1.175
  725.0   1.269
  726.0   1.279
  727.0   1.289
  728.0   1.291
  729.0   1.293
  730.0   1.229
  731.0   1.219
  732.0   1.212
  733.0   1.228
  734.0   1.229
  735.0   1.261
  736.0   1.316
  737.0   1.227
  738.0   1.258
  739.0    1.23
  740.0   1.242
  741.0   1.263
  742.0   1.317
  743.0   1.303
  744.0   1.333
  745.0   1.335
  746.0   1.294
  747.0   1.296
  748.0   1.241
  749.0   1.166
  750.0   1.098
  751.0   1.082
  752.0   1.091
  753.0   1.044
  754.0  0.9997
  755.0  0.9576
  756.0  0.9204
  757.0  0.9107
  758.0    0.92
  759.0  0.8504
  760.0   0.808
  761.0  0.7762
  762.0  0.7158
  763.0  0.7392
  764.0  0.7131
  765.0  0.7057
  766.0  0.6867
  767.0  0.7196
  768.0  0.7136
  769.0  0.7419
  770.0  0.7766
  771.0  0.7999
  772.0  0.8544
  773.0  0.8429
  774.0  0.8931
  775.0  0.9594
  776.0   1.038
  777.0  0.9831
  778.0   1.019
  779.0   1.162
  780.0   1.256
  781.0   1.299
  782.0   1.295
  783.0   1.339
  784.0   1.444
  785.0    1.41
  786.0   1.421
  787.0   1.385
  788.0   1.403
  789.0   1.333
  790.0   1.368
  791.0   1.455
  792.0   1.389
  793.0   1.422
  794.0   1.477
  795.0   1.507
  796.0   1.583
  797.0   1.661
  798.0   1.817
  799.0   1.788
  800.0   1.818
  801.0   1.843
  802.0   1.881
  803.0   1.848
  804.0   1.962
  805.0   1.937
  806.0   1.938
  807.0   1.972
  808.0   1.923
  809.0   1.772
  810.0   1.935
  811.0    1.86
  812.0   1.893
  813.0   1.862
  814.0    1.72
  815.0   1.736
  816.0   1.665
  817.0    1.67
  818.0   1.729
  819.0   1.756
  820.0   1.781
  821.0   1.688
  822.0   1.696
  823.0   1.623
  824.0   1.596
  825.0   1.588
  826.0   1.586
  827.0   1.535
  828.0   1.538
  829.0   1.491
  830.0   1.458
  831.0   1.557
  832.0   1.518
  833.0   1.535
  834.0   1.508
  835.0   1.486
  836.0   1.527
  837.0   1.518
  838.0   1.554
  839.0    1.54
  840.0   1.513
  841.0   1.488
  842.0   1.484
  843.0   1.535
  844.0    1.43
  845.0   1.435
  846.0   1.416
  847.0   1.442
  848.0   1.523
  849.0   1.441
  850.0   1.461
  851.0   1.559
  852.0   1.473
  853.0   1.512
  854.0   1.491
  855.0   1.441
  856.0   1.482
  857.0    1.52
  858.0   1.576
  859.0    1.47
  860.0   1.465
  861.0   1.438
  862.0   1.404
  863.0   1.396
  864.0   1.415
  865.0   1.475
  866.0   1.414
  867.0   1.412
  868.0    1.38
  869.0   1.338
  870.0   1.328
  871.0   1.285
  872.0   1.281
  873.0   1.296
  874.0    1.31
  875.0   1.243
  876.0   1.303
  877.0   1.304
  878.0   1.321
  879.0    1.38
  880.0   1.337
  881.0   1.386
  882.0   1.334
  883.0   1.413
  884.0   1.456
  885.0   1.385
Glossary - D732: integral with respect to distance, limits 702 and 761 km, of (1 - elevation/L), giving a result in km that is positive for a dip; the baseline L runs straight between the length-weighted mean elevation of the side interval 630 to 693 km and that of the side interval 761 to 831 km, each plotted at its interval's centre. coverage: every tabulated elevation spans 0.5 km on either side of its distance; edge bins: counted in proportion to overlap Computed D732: 3.9 km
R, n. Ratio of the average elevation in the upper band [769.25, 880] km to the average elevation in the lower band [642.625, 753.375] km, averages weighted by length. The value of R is 1.28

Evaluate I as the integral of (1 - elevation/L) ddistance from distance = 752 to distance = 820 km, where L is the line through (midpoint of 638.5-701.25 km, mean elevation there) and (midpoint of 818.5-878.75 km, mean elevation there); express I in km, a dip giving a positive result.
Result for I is 1.4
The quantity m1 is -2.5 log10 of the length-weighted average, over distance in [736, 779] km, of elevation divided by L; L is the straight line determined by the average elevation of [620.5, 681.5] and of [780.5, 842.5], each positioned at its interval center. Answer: 0.41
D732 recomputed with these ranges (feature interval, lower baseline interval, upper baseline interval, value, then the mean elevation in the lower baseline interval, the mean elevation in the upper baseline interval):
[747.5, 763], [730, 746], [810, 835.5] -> 4.3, 1.26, 1.65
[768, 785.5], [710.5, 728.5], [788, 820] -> 5.8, 1.26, 1.72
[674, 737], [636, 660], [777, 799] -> 8.0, 1.27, 1.4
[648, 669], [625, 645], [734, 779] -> 1.7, 1.29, 1.01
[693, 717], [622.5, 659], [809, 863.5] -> 2.6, 1.25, 1.57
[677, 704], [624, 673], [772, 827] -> 4.9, 1.19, 1.55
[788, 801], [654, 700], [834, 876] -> -2.5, 1.05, 1.44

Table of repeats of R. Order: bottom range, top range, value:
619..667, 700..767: 0.94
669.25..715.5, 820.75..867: 1.38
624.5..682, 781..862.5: 1.36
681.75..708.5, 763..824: 1.31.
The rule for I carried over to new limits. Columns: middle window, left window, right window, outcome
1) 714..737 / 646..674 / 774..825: 1.3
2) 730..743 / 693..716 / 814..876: 0.2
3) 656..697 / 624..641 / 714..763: 6.8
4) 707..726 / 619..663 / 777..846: 2.0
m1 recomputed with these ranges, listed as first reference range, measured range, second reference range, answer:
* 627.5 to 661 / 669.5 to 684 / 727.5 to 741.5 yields 0.266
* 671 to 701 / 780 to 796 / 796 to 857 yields 0.057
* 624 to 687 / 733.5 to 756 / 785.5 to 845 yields 0.179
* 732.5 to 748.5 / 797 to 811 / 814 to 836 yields -0.222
